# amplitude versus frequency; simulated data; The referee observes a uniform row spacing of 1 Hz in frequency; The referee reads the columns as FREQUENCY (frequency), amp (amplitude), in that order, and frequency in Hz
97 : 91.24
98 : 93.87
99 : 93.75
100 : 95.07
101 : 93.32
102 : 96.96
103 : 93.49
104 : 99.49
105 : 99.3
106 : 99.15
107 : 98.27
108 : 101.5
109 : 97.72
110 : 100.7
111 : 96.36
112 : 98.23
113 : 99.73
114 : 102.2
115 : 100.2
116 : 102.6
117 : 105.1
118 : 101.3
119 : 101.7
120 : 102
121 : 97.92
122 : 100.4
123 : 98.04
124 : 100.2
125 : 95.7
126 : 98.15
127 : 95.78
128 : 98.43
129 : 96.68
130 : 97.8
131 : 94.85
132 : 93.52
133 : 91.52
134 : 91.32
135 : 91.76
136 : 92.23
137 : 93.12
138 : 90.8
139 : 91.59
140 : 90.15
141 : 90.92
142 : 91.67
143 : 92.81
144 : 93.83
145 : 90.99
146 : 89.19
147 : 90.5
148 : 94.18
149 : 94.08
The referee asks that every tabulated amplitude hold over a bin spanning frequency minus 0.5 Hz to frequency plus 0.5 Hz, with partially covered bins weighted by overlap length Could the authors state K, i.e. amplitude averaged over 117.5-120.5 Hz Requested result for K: 102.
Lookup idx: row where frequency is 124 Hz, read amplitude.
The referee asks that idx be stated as 100.2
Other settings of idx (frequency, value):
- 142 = 91.67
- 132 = 93.52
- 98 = 93.87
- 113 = 99.73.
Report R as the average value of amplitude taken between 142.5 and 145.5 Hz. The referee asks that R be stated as 92.5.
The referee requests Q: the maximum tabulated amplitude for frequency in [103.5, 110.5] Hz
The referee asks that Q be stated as 101.5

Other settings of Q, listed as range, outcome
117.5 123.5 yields 102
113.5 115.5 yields 102.2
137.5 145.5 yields 93.83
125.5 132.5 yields 98.43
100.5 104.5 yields 99.49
